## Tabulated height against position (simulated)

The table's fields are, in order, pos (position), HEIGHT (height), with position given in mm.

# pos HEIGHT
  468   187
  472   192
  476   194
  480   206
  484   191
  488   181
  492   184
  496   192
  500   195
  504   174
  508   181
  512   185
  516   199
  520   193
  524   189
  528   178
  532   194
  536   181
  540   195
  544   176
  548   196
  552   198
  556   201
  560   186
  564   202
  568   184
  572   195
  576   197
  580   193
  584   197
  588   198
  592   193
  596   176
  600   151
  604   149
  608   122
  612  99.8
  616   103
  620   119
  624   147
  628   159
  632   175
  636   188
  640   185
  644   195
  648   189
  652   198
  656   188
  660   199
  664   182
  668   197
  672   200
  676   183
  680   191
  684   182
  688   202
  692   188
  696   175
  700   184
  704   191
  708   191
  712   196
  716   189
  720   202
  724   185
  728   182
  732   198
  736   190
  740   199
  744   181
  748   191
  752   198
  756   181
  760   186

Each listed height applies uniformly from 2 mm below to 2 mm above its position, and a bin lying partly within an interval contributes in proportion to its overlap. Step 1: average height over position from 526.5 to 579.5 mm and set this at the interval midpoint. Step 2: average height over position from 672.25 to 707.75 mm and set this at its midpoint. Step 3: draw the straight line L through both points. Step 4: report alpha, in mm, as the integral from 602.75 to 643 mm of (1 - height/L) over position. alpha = 9.3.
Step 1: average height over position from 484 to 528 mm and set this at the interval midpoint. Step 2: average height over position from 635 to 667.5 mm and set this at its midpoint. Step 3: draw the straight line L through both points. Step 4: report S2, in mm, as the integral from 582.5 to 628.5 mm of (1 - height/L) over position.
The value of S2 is 9.51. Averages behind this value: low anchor 187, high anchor 191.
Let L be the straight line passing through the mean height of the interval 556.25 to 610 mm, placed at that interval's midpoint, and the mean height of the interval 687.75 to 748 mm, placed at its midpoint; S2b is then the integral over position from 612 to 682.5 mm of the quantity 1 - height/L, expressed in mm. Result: 4.2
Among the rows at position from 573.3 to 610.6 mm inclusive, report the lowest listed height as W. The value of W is 122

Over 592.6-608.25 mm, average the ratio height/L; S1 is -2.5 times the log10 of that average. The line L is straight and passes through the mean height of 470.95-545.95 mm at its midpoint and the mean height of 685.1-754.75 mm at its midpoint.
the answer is 0.21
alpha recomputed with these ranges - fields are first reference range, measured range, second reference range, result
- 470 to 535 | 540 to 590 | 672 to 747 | -1.15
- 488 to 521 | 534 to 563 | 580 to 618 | -3.03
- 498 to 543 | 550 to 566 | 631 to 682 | -0.73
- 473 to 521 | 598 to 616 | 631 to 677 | 5.94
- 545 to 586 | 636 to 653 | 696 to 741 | 0.14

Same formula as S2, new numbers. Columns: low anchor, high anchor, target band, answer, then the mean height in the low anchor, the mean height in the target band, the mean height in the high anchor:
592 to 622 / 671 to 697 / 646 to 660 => -2.12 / 136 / 193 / 189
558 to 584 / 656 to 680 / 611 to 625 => 5.54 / 193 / 116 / 192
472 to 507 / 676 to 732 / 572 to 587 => -0.50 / 190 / 196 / 189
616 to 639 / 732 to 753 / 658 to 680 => -3.19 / 154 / 192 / 192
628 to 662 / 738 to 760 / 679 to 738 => -0.24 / 188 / 190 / 190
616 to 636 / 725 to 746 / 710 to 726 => -0.85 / 149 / 193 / 190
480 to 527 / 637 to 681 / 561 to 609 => 2.23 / 188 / 181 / 191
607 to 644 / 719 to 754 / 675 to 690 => -1.75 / 148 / 190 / 191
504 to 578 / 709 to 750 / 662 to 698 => 0.39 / 190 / 189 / 191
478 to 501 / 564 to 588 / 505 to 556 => 1.01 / 191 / 189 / 194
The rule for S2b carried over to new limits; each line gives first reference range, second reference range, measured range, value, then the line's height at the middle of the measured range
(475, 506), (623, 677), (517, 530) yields 0.07 mm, 189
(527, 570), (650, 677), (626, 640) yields 1.21 mm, 192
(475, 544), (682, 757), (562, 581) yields -0.54 mm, 189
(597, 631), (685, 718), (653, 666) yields -2.22 mm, 163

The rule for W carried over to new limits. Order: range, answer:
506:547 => 176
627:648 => 159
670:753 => 175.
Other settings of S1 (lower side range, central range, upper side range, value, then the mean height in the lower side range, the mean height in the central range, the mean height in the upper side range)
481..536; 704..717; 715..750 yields -0.01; 187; 192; 191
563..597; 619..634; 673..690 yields 0.25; 193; 152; 190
